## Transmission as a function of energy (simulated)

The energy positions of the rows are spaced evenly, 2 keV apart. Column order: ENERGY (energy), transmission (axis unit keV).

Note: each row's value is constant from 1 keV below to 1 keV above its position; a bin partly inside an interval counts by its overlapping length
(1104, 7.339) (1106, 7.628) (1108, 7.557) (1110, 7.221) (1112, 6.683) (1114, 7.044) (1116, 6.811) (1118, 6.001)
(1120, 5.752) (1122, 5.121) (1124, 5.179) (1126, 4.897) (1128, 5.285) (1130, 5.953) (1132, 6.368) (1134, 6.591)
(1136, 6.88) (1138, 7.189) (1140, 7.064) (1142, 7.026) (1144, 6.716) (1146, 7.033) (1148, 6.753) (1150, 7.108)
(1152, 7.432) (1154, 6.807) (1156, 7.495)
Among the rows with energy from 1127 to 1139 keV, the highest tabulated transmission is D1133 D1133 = 7.189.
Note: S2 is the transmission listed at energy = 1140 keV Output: 7.064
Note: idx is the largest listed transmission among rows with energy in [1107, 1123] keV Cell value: 7.557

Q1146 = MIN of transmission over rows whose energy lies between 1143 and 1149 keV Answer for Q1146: 6.716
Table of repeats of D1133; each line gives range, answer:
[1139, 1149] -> 7.064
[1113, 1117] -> 7.044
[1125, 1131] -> 5.953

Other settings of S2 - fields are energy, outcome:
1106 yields 7.628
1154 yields 6.807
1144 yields 6.716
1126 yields 4.897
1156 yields 7.495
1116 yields 6.811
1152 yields 7.432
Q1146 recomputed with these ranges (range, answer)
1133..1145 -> 6.591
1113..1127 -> 4.897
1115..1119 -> 6.001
